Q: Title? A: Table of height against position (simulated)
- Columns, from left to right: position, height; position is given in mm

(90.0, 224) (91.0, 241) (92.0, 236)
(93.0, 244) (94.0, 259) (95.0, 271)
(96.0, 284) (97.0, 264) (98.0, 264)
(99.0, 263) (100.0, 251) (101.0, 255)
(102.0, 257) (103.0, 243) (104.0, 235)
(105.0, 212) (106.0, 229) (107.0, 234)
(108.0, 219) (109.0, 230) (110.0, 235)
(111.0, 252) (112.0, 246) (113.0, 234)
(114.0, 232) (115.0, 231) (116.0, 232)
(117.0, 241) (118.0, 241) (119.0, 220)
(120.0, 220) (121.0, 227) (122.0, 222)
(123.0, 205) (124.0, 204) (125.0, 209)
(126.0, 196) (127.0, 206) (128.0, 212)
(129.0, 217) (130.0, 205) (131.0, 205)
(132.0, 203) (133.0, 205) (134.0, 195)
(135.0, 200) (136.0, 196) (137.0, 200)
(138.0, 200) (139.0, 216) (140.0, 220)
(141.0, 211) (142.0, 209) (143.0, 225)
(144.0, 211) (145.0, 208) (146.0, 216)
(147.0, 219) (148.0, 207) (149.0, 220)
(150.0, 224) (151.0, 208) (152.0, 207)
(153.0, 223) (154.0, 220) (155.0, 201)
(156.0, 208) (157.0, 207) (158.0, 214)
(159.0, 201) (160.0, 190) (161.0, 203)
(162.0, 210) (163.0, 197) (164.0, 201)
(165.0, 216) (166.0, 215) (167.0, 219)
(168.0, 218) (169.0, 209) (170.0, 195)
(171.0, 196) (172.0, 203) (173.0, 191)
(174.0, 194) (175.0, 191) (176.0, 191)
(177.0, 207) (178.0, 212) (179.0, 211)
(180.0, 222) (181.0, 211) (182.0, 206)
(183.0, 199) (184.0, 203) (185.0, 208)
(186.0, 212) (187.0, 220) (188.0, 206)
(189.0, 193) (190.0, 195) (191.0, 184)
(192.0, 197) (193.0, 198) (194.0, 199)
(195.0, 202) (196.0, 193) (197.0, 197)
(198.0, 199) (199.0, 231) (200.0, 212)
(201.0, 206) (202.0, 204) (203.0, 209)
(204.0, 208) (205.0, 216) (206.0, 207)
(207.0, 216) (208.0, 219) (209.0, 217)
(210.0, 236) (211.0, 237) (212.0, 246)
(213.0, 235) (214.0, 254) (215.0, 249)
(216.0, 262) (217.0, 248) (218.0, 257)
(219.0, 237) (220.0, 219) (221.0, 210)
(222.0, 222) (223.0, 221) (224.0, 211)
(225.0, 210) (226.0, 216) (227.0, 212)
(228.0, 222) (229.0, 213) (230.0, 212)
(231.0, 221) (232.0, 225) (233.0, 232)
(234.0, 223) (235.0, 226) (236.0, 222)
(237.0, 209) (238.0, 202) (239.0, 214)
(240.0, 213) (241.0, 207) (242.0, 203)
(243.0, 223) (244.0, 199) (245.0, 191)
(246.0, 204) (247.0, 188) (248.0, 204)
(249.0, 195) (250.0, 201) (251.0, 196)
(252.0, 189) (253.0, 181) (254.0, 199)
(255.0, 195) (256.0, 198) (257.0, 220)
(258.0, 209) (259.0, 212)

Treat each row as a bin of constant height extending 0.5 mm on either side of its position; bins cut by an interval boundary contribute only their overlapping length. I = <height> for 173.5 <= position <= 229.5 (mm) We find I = 214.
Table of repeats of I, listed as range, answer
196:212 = 215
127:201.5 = 206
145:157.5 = 213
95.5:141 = 226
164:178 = 204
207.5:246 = 223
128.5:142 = 206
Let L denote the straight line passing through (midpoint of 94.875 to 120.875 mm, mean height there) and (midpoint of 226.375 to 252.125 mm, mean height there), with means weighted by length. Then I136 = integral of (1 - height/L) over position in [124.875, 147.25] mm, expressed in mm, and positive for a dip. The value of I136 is 2.6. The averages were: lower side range 241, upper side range 210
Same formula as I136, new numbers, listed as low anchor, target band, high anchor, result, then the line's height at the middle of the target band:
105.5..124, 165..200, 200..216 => 3.4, 226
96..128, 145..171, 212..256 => 1.9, 227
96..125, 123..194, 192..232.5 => 6.8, 228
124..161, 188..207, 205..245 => 1.3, 218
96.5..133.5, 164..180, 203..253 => 1.3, 223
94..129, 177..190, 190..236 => 0.9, 224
